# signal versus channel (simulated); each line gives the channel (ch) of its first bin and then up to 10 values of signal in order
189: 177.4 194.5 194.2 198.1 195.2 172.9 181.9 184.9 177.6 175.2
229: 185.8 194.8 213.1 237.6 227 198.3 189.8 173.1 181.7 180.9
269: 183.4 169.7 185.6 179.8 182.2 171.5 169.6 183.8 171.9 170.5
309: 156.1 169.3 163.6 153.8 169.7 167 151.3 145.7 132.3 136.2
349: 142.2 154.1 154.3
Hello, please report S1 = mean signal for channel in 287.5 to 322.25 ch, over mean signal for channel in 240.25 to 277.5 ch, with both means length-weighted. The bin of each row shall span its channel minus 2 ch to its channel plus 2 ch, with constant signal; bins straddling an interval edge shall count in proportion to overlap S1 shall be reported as 0.88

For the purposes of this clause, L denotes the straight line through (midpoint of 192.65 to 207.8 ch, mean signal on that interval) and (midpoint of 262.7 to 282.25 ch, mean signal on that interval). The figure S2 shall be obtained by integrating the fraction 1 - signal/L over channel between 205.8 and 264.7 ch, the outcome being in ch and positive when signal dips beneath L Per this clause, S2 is -1.5 ch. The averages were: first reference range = 194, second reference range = 180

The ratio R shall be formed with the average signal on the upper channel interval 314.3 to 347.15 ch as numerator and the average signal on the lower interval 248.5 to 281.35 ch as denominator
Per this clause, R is 0.8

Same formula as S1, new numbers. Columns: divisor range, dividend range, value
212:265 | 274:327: 0.88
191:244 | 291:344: 0.83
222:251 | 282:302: 0.87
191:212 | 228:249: 1.11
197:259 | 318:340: 0.81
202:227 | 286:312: 0.94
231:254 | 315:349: 0.72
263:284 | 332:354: 0.79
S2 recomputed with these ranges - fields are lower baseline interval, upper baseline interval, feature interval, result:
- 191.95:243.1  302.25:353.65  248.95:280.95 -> -0.9 ch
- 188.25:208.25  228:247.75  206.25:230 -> 2.6 ch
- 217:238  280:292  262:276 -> 0.1 ch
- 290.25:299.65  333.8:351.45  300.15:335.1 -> -1.0 ch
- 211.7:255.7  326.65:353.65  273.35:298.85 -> -0.9 ch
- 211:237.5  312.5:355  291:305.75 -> -1.0 ch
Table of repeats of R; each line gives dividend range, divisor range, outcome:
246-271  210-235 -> 1.02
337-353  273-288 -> 0.78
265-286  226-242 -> 0.88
